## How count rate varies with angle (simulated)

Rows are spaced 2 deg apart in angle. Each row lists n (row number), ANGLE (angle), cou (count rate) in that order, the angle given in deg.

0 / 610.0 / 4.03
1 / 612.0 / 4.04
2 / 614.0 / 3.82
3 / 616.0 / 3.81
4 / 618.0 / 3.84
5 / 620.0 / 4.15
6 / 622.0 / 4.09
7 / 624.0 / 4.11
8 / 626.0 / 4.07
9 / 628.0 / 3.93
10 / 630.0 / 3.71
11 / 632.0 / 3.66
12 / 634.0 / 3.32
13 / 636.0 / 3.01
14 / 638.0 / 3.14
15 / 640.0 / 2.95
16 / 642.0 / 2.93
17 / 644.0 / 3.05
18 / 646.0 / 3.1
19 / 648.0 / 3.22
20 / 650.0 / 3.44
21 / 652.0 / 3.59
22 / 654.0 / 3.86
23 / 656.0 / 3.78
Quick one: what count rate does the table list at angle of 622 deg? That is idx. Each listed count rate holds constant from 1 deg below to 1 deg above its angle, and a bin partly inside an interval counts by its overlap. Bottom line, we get 4.09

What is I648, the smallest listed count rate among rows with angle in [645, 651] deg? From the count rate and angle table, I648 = 3.1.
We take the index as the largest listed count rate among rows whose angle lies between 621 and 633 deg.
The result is 4.11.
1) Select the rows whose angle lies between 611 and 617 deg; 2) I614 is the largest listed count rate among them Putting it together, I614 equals 4.04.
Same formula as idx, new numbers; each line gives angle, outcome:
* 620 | 4.15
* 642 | 2.93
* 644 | 3.05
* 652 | 3.59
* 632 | 3.66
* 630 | 3.71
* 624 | 4.11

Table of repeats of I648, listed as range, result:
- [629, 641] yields 2.95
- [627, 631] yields 3.71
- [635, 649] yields 2.93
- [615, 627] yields 3.81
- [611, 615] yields 3.82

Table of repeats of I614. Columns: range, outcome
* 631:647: 3.66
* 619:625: 4.15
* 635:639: 3.14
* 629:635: 3.71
